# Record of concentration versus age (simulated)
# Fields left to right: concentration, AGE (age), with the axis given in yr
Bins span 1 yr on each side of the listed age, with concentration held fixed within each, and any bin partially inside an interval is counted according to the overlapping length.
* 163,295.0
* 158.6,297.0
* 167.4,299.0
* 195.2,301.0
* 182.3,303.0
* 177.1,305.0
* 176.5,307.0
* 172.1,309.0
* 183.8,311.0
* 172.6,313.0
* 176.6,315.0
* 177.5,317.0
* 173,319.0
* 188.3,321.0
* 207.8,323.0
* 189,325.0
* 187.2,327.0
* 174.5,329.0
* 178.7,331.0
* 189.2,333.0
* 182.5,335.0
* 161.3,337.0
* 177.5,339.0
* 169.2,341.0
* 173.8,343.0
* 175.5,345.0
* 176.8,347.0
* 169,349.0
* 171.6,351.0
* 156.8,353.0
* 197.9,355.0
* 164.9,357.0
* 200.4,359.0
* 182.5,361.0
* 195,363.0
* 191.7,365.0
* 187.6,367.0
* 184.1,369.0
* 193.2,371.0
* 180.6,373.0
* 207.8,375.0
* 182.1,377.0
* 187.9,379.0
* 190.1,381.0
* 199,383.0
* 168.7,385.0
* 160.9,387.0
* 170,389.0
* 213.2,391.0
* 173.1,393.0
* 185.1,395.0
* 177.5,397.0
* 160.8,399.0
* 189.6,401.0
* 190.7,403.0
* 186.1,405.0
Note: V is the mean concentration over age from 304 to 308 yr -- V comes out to 177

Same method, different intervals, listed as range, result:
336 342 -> 169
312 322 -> 178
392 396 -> 179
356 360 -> 183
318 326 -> 190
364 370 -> 188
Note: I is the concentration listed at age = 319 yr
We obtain 173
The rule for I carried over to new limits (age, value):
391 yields 213.2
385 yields 168.7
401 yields 189.6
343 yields 173.8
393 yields 173.1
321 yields 188.3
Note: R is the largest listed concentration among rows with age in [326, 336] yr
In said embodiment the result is 189.2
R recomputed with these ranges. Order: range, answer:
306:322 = 188.3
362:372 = 195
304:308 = 177.1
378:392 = 213.2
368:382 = 207.8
